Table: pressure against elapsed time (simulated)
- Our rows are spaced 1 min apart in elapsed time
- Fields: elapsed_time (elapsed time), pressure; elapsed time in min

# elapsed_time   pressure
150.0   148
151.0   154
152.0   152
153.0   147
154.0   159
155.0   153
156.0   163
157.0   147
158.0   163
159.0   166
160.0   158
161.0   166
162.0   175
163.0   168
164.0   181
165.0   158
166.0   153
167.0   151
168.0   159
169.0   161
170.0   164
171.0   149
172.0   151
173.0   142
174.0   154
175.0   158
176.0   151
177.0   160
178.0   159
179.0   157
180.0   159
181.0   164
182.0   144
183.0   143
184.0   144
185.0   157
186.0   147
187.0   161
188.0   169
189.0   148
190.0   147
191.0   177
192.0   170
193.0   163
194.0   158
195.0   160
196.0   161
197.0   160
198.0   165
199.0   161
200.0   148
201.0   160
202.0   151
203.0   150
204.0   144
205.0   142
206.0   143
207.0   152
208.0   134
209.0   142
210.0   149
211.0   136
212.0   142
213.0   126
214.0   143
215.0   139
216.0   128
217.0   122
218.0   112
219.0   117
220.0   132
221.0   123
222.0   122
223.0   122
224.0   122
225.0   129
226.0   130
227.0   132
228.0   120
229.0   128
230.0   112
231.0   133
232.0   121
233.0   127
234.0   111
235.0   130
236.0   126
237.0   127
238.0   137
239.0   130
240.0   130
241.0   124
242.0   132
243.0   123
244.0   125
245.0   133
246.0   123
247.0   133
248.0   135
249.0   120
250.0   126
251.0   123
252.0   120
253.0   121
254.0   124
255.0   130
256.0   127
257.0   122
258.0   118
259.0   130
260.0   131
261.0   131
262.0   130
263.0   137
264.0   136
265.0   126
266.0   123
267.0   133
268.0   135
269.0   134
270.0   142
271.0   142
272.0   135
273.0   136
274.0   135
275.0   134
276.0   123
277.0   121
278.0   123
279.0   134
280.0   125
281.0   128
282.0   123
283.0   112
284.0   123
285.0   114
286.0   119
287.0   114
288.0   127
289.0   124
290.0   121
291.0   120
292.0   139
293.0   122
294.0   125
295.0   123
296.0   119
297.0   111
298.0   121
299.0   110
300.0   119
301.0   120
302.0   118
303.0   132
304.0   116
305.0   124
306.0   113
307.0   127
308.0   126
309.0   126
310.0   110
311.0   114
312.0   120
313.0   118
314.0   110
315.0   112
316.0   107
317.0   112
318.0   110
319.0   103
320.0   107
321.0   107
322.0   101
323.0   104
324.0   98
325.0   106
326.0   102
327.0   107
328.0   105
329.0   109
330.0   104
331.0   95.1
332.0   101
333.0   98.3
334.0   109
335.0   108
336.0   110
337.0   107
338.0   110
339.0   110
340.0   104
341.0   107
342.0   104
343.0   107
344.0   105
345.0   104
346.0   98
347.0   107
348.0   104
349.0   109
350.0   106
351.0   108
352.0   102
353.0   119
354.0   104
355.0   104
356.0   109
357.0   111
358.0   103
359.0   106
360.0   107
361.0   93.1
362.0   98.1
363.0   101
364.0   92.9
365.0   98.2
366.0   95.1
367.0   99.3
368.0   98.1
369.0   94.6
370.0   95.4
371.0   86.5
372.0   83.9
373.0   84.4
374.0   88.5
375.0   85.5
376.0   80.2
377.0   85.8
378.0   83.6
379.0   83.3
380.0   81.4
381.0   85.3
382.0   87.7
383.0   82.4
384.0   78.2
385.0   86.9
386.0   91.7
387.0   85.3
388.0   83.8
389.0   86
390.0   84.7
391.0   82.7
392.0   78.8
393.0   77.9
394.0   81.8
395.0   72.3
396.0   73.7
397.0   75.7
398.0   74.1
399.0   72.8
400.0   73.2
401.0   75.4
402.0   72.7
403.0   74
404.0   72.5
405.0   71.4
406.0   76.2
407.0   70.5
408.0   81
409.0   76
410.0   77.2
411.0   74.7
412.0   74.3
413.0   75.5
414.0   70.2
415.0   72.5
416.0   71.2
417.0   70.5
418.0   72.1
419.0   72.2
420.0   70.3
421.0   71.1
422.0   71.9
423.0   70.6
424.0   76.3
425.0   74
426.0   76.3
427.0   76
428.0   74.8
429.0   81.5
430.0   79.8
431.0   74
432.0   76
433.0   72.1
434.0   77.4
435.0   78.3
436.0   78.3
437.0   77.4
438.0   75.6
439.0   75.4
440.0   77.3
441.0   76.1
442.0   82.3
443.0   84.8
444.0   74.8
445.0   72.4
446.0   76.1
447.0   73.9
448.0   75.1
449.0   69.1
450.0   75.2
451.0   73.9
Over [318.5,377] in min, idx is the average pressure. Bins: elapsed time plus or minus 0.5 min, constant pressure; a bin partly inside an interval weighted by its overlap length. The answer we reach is 102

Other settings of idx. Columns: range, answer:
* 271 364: 113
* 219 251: 126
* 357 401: 87.1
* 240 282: 129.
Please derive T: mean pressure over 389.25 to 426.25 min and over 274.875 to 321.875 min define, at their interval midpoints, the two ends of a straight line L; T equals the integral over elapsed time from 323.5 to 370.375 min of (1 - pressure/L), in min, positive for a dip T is -2.2 min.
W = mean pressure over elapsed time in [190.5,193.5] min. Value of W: 170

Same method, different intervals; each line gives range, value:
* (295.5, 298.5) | 117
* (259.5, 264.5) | 133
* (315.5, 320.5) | 108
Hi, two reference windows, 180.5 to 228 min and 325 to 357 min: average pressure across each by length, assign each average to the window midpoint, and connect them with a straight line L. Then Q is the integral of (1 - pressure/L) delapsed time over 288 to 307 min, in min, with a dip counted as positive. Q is -0.5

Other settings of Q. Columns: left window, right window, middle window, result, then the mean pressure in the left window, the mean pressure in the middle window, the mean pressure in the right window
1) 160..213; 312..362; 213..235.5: 2.7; 155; 125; 106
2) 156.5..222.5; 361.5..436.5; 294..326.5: -1.1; 151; 114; 80.1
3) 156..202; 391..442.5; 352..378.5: -0.9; 158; 96.5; 75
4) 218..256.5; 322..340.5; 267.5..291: -2.1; 126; 127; 105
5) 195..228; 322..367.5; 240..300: -1.3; 139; 126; 104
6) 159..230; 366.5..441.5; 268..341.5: -3.4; 148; 117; 78.7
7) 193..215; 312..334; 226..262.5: 2.2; 149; 126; 106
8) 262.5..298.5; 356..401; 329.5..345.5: -0.2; 127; 105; 87.6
